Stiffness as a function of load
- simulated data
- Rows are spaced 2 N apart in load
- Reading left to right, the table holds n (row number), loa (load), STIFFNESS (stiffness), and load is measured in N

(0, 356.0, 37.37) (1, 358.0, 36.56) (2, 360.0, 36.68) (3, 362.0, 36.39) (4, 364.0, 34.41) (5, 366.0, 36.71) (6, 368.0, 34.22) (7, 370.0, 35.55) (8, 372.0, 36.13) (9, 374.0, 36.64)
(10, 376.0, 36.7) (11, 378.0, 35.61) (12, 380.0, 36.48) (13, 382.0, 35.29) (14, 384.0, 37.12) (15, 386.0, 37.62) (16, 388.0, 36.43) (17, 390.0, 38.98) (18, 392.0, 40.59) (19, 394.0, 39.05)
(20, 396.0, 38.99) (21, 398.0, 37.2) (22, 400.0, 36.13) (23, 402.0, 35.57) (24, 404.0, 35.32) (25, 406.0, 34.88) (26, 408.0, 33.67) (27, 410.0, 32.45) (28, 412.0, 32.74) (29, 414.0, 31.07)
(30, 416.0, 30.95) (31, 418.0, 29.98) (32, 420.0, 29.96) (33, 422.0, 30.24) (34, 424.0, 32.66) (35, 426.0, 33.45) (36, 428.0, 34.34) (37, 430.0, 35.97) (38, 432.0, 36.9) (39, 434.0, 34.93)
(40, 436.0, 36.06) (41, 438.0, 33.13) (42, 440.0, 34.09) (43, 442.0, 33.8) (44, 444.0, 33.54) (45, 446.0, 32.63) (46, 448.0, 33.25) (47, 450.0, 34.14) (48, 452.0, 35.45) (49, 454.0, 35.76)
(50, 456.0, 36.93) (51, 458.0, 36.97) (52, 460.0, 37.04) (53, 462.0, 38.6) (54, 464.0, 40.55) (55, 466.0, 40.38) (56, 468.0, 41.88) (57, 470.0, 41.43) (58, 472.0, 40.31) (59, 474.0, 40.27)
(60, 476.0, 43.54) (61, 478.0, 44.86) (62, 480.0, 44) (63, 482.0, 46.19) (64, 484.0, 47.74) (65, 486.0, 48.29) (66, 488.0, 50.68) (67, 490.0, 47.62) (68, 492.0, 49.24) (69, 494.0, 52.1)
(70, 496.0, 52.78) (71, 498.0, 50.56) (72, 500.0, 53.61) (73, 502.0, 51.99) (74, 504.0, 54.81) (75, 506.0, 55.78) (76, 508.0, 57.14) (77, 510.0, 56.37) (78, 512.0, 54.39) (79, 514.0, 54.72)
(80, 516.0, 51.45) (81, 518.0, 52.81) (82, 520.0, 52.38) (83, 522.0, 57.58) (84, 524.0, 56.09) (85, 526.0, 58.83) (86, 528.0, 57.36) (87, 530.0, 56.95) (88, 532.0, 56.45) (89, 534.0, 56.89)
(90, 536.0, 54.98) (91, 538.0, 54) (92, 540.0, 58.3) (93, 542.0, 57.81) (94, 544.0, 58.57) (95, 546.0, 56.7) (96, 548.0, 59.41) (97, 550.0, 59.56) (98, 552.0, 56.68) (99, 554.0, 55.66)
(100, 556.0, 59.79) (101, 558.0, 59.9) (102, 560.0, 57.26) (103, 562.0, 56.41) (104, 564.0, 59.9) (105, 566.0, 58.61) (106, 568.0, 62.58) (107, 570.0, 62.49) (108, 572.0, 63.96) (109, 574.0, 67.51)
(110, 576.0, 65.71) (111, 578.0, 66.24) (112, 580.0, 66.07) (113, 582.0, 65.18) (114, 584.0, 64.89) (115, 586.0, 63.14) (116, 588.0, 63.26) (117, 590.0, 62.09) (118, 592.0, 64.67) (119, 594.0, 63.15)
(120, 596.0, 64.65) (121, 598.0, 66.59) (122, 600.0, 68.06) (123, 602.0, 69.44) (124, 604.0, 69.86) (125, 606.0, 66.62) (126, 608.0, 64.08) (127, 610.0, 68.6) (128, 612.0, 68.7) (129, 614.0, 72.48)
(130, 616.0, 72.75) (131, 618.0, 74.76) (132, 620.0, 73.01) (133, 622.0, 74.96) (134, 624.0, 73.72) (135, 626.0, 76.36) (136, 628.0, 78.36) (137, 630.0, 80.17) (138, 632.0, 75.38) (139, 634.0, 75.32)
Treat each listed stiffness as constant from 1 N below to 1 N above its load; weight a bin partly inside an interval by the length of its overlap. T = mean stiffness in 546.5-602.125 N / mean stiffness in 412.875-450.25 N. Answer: 1.9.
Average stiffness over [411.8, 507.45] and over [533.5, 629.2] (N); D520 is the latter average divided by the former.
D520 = 1.6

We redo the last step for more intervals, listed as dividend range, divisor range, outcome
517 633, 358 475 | 1.78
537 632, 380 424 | 1.86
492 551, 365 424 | 1.57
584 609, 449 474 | 1.71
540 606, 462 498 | 1.38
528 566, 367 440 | 1.64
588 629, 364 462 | 1.98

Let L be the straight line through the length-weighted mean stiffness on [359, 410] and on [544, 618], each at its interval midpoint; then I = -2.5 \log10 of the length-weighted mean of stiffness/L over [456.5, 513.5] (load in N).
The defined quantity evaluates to 0.08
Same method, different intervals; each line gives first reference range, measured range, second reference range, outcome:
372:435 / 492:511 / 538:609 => -0.06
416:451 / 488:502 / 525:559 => -0.09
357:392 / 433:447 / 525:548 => 0.30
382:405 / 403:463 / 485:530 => 0.25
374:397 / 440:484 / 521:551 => 0.23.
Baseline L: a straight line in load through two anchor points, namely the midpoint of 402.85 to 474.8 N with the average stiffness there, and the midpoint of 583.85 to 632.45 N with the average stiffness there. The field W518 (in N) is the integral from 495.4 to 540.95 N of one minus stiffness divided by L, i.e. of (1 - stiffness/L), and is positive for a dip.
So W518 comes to -3.4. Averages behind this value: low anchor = 35.1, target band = 55.1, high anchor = 69.6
